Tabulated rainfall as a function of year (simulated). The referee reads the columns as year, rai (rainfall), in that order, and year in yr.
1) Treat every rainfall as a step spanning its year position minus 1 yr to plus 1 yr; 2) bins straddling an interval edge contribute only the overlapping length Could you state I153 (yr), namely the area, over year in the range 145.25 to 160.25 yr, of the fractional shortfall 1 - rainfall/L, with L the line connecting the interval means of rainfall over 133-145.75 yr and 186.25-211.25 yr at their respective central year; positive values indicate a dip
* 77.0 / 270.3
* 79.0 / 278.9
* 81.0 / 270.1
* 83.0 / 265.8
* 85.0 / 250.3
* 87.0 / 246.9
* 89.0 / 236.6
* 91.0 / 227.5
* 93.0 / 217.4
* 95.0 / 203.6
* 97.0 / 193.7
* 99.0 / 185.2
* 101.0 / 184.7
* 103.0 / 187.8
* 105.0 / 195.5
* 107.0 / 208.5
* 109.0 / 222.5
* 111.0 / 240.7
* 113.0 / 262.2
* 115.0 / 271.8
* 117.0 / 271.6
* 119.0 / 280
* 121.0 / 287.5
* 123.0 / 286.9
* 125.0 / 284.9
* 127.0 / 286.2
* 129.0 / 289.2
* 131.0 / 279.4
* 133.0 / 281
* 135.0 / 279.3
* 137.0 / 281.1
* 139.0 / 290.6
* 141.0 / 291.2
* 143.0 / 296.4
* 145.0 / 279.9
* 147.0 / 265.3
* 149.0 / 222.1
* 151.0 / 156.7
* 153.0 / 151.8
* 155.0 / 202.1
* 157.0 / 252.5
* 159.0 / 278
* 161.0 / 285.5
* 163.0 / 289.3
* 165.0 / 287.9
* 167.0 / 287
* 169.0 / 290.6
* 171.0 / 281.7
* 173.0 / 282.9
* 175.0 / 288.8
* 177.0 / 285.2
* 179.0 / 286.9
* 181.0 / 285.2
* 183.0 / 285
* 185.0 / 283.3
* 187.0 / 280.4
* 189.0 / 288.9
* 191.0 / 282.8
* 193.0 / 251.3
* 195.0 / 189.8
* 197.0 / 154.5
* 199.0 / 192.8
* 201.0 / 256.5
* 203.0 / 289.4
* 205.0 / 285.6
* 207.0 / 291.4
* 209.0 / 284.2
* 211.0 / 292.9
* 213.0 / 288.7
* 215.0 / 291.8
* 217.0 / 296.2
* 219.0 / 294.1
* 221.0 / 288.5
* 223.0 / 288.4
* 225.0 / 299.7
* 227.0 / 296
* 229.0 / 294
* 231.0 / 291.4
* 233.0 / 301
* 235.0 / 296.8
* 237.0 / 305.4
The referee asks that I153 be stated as 3.04 yr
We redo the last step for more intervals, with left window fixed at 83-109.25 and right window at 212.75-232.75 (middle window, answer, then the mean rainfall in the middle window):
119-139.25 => -4.27 yr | 284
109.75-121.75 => -2.18 yr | 268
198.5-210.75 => 0.47 yr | 271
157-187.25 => -2.62 yr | 284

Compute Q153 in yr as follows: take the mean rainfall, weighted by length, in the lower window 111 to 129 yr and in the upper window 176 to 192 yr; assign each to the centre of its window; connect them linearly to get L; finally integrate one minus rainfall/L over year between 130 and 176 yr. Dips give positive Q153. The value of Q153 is 2.6 yr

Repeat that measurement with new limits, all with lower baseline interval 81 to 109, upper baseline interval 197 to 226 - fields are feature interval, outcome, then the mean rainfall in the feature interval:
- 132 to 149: -2.7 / 280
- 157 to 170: -1.6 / 284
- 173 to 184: -1.1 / 286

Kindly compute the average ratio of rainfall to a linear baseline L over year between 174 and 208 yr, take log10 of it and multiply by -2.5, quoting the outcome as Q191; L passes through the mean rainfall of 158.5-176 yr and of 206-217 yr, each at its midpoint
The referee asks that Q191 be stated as 0.098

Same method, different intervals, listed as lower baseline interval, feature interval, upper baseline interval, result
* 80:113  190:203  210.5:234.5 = 0.23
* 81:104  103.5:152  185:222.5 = -0.12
